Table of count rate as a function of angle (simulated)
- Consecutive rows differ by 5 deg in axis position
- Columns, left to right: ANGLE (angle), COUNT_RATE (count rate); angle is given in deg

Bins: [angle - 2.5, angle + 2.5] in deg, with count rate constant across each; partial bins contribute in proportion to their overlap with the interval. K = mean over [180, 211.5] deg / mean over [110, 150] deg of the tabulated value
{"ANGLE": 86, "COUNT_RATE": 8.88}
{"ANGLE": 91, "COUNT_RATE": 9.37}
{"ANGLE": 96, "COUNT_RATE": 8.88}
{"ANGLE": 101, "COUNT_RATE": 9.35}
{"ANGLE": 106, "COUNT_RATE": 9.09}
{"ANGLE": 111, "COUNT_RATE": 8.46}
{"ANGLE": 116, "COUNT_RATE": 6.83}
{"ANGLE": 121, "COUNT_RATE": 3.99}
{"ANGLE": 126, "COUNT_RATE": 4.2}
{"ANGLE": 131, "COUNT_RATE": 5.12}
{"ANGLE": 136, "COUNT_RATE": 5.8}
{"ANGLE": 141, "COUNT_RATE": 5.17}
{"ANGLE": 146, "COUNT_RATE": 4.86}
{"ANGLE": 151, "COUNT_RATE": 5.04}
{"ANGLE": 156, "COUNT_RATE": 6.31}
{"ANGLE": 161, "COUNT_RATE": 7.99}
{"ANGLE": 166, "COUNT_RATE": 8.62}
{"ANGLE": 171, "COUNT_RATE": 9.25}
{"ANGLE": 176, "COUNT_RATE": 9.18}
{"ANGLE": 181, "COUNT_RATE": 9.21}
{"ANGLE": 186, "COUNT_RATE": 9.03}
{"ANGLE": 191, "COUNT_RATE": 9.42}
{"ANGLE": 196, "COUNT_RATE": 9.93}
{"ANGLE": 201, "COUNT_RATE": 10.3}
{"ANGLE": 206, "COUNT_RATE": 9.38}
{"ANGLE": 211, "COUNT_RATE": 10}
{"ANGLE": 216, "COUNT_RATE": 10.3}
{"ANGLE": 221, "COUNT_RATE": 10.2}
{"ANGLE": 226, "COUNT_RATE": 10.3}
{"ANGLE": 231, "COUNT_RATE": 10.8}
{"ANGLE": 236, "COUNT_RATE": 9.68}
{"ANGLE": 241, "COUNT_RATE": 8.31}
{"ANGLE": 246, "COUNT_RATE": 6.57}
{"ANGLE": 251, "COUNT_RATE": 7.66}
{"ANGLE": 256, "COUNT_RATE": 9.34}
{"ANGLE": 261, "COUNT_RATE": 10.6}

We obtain 1.8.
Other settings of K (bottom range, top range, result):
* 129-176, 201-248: 1.45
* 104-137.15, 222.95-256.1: 1.45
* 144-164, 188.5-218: 1.61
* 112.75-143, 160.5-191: 1.71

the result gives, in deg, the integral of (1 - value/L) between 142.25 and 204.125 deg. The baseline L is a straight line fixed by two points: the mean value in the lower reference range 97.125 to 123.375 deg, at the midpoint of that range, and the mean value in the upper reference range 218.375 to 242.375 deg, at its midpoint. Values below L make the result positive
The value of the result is 4.7 deg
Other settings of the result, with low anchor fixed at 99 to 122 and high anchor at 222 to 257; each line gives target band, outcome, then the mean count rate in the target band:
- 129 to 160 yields 9.8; 5.51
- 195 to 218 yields -3.5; 9.98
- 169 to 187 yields -1.7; 9.18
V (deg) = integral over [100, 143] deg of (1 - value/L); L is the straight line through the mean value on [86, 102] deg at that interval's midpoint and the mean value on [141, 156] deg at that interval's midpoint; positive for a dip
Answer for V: 5.3 deg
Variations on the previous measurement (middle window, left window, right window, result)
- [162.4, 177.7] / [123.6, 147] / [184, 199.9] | -2.2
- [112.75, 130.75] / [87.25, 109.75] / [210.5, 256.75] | 7.8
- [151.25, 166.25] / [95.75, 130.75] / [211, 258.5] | 1.5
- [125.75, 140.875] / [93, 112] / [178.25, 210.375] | 6.6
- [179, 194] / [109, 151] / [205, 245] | -2.3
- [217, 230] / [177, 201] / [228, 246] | -1.5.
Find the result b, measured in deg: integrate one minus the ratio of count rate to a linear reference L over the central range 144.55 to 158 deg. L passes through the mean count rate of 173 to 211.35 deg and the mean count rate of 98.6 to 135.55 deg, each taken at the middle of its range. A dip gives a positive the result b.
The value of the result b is 4.3 deg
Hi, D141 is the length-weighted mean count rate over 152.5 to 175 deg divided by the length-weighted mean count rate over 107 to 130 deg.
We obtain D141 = 1.3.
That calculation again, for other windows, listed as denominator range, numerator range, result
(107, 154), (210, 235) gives 1.83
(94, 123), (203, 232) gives 1.30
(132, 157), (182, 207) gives 1.79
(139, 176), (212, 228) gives 1.48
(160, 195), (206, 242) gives 1.10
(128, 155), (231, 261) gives 1.66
